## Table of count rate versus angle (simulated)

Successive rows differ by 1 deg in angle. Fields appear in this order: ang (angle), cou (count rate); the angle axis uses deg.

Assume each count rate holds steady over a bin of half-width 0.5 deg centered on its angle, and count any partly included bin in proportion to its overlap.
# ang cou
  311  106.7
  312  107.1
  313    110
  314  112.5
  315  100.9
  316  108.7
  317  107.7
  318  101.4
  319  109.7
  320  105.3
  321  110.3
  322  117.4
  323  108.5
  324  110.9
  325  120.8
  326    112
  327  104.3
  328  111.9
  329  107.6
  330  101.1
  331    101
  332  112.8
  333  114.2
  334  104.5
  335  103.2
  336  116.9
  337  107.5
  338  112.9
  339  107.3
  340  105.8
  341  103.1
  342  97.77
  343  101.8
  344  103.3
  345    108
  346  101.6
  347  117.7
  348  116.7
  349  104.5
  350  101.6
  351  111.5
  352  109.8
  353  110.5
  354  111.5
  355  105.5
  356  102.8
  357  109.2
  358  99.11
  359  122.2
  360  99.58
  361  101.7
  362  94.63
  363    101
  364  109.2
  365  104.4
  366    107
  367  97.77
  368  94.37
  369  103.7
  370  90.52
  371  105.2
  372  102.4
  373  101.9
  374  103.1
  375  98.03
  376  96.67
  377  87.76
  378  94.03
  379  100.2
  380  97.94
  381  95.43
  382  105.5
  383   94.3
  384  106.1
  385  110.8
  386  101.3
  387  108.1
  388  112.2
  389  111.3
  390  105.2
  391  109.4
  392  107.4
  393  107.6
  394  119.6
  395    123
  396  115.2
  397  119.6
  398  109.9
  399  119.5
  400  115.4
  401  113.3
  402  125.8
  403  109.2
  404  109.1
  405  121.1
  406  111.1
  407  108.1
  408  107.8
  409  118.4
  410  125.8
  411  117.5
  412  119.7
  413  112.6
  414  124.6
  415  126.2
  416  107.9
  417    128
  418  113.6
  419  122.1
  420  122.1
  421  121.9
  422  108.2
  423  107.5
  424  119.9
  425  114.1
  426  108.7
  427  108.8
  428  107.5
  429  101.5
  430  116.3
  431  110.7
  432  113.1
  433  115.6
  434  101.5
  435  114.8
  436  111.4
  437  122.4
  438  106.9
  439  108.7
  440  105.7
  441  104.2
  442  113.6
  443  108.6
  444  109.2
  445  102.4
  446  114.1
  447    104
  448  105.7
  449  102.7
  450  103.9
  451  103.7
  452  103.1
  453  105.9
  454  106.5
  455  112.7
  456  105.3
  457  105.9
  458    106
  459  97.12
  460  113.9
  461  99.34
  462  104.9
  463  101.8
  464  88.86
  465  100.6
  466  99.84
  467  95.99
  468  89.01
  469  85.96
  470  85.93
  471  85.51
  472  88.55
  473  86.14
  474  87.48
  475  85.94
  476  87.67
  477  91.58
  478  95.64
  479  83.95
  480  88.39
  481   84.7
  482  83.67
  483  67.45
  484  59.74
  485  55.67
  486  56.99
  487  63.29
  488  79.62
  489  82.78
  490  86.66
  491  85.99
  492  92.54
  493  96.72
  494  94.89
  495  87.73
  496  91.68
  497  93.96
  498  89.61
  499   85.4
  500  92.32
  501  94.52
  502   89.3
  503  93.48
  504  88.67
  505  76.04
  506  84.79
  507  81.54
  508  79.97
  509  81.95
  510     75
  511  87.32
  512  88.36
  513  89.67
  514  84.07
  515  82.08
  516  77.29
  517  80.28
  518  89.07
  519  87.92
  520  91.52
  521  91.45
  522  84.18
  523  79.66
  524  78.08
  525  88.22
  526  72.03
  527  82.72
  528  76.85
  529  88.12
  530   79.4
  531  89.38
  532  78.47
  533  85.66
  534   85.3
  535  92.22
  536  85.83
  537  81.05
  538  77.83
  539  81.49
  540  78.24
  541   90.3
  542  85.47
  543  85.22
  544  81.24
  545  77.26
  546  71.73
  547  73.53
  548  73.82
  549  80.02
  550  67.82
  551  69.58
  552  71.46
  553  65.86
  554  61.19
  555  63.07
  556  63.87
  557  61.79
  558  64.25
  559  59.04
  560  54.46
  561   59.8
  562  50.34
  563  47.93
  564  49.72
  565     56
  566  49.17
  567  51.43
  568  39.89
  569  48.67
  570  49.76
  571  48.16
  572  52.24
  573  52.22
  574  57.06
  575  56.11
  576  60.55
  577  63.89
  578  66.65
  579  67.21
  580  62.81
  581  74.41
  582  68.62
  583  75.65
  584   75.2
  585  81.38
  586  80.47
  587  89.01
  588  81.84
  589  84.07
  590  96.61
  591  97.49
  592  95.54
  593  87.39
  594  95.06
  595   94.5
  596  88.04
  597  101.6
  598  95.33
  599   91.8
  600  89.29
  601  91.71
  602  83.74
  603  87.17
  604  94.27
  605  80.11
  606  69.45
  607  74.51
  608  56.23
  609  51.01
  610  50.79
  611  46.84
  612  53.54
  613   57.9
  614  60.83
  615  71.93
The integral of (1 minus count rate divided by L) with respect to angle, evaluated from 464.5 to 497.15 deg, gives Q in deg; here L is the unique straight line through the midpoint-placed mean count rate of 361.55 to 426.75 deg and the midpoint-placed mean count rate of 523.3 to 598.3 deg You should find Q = 2.0 deg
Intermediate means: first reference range 109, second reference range 72.9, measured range 84.8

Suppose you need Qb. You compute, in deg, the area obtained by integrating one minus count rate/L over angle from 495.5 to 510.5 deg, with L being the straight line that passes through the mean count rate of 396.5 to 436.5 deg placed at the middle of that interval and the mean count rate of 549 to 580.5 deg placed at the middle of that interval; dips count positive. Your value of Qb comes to -0.9 deg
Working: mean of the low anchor 115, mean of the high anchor 58.2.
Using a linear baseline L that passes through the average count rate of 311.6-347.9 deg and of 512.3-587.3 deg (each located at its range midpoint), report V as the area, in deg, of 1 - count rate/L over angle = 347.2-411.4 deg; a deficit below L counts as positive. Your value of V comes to -4.82 deg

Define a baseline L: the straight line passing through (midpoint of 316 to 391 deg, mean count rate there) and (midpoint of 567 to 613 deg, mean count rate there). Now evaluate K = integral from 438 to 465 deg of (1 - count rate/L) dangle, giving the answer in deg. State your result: -3.9 deg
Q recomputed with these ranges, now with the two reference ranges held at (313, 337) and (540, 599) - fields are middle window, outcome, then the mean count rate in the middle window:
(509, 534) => -1.8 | 83.6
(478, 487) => 1.2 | 73.3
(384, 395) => -1.2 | 110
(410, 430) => -4.6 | 116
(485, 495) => 0.2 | 81.1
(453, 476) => -2.6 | 97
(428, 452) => -4.7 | 109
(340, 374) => -0.2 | 105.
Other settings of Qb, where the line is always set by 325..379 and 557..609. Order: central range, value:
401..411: -1.87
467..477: -0.02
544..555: 0.70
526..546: -1.18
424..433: -1.65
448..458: -1.71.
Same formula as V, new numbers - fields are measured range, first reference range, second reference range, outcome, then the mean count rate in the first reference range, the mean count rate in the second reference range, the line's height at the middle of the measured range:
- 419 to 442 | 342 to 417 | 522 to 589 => -3.5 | 108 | 70.2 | 97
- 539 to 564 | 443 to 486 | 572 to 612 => 4.1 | 94.6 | 76.7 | 82.4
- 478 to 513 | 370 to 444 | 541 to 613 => 2.4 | 111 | 70.5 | 89.7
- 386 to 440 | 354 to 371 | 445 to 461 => -4.8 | 103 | 106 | 105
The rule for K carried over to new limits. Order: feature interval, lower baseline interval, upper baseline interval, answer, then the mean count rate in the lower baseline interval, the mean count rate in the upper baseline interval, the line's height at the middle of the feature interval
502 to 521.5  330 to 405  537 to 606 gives -0.6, 106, 72.5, 82.4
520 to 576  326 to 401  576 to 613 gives 9.5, 106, 78.4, 84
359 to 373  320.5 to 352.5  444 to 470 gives 0.7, 108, 102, 107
